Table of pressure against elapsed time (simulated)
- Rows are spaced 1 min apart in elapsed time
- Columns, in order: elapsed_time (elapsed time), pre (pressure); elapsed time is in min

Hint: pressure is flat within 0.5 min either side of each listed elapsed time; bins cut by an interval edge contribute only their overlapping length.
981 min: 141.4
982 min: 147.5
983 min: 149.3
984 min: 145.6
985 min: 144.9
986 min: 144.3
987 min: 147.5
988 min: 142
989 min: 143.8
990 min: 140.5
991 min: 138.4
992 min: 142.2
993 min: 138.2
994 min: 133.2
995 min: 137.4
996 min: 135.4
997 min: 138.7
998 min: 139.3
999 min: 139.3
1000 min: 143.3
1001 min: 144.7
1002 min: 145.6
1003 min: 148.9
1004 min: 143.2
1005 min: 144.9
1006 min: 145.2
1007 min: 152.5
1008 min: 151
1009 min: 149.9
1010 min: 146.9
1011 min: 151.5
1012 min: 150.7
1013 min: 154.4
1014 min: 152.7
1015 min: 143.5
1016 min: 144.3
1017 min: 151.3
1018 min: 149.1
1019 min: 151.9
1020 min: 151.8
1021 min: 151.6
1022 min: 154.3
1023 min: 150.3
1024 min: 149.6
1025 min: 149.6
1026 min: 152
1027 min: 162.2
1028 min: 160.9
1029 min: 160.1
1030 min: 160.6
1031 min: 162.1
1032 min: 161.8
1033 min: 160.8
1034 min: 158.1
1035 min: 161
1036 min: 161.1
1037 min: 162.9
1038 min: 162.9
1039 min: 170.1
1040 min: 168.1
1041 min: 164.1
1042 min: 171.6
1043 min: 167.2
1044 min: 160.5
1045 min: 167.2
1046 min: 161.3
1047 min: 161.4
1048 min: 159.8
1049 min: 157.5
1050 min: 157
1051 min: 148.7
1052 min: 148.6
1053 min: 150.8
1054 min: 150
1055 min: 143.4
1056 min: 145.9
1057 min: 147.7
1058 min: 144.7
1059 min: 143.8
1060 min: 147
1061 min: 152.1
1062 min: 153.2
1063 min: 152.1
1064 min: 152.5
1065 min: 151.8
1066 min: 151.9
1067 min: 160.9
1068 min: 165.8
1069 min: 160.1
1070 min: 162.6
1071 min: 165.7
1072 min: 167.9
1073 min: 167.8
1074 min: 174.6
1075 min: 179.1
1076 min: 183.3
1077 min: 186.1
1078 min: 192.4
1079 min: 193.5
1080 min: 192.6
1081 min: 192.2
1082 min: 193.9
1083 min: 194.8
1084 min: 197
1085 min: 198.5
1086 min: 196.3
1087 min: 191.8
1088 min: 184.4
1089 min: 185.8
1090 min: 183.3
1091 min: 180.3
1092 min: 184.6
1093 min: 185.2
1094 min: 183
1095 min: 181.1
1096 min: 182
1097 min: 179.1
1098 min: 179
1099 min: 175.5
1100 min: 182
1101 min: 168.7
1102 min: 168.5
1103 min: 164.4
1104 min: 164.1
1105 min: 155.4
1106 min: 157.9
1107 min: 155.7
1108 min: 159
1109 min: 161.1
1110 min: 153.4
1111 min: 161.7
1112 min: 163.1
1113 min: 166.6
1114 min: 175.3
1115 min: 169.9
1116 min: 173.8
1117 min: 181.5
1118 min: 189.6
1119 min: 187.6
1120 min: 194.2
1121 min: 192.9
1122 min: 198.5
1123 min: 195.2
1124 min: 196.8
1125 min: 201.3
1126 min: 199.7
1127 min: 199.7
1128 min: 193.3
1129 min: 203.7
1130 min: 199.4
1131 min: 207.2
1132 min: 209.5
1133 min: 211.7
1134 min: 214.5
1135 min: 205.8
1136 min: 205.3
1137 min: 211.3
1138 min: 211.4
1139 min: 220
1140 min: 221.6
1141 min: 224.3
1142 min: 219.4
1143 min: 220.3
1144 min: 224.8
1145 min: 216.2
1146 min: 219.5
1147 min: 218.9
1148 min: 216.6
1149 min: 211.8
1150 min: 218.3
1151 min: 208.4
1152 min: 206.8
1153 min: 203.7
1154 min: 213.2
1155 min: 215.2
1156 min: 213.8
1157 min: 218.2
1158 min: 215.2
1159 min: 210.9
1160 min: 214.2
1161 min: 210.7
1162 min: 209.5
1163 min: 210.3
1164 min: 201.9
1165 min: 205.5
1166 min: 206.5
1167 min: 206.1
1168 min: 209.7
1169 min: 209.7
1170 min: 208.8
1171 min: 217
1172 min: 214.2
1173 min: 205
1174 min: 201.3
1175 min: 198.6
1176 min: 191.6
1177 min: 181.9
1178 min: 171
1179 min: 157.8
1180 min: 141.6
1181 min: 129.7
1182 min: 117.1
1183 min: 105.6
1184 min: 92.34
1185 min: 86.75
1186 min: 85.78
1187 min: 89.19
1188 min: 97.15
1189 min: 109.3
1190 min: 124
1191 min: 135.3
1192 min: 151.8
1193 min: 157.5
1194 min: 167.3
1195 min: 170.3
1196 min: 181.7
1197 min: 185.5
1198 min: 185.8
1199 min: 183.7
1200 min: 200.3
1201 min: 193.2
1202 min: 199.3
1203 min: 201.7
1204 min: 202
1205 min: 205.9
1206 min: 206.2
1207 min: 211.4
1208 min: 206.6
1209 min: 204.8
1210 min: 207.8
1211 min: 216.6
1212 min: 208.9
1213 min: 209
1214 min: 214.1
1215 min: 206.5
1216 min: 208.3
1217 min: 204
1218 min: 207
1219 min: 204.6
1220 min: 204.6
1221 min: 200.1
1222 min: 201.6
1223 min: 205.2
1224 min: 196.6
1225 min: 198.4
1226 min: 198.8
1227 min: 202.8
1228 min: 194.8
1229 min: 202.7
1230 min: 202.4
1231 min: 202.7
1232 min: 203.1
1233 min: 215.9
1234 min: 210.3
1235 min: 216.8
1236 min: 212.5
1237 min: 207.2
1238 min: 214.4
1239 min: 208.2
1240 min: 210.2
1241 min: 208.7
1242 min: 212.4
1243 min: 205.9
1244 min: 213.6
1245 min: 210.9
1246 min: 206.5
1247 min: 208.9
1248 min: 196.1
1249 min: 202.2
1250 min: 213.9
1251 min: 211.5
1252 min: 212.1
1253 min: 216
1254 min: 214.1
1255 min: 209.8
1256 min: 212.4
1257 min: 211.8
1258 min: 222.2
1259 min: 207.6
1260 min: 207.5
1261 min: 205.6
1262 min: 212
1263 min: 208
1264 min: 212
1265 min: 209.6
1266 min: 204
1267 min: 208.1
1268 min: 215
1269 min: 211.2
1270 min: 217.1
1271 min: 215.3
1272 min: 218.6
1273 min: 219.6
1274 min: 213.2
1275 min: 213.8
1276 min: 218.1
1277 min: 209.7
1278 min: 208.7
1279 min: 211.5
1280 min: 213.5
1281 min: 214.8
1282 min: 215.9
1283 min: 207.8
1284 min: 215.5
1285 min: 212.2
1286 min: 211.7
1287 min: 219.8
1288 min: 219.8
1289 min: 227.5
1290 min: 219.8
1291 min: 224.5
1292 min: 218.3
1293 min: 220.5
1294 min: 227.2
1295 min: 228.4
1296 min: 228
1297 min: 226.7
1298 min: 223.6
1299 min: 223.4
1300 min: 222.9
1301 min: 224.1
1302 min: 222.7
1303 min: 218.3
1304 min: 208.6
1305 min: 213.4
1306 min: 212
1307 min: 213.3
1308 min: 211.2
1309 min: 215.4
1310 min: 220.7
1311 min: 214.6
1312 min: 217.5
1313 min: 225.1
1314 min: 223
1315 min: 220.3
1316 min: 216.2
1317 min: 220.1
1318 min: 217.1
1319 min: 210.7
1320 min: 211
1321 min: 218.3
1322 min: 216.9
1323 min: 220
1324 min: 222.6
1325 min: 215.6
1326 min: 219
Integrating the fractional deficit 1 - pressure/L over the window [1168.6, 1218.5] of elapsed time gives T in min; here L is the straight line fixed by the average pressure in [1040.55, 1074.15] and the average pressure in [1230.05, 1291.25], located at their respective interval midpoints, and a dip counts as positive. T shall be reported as 4.8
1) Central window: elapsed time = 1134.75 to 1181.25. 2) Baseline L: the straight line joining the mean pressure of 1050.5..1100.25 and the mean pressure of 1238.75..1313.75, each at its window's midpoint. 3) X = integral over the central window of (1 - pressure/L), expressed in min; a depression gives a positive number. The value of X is -4.3 min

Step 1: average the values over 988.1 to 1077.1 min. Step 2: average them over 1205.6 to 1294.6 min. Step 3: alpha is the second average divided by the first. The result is 1.37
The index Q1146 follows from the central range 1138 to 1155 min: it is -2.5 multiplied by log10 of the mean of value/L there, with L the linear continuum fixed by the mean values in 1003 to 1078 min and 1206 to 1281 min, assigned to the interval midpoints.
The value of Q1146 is -0.17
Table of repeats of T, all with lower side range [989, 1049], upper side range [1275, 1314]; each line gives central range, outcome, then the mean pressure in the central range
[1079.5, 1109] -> -1.6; 180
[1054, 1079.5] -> 0.4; 162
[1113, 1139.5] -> -2.9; 197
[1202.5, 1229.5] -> -0.7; 205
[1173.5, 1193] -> 5.7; 136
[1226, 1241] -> -0.3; 207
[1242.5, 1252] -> -0.1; 208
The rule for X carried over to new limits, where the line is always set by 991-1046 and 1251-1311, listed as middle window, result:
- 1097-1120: 0.60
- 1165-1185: 1.50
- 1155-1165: -1.34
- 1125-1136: -1.53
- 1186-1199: 3.29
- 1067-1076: -0.18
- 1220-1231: 0.09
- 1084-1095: -1.17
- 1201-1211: -0.38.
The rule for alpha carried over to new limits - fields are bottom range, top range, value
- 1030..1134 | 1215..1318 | 1.23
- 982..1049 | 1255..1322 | 1.42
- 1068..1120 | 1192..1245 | 1.14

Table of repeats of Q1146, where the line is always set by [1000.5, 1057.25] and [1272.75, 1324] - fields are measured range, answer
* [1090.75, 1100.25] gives -0.07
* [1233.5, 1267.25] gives -0.02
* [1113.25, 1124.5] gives -0.06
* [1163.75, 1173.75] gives -0.12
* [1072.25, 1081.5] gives -0.11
